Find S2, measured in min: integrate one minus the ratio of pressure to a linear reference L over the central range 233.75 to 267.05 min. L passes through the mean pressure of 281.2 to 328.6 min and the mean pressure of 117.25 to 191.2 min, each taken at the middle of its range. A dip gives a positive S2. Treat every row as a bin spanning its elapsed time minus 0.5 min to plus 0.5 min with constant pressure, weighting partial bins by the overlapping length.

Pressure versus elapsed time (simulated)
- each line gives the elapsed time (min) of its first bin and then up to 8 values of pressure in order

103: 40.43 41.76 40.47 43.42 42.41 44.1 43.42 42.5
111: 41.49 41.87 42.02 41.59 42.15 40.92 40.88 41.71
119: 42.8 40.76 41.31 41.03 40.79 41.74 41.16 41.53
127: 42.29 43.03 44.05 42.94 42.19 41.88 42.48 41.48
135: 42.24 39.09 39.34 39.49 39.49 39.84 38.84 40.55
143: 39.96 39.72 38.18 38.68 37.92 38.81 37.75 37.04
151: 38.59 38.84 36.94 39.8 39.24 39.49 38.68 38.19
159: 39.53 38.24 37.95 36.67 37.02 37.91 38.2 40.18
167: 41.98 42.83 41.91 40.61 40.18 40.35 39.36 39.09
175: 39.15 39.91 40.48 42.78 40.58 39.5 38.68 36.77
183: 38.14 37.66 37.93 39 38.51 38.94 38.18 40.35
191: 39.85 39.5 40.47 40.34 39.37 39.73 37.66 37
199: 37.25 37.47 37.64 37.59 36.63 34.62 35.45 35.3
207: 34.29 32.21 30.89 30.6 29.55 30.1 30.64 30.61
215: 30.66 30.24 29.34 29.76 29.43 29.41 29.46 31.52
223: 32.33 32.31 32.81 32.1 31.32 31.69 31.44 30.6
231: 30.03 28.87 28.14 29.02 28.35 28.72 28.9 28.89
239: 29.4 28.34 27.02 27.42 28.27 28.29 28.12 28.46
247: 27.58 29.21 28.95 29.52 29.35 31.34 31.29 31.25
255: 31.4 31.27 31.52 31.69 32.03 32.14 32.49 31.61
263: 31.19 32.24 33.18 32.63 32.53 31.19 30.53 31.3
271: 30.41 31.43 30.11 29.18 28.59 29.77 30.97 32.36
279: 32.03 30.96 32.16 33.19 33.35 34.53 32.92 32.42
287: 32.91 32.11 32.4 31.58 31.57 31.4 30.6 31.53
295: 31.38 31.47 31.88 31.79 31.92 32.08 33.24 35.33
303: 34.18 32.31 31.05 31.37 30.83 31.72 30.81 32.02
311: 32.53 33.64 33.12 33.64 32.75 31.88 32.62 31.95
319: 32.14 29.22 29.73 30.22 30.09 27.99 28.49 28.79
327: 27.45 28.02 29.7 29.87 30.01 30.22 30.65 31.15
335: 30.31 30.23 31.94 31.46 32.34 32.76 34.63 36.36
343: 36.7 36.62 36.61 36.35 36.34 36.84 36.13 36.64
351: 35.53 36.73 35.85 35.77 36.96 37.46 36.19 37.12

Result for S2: 4.3 min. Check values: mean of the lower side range 39.8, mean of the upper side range 31.7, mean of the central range 30.1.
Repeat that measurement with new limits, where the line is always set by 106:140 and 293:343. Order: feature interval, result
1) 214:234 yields 3.2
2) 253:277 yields 2.1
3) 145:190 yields 0.3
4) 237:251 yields 2.7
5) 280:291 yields 0.2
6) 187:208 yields 0.0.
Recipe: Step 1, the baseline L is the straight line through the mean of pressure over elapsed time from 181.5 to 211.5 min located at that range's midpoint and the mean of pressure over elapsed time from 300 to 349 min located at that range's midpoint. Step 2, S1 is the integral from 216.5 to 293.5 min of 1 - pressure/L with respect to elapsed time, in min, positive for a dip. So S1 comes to 8.9 min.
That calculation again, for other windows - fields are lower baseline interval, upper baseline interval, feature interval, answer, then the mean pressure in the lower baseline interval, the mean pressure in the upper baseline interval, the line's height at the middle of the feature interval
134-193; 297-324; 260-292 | 1.81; 39.2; 31.9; 33.6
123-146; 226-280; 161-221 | -1.53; 40.9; 30.3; 35.8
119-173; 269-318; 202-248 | 6.72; 40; 31.9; 35.7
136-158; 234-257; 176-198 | -2.69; 38.9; 29.2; 35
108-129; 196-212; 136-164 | 0.44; 41.9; 34.9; 39.3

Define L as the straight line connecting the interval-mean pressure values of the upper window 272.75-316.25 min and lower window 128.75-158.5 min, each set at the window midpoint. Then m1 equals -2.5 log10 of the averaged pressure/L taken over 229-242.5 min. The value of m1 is 0.21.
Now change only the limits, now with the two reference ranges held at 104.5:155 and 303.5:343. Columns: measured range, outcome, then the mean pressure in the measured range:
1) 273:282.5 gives 0.08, 31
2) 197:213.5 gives 0.09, 34.3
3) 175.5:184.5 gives -0.03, 39.4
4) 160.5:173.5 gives -0.02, 39.6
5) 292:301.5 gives 0.03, 31.7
